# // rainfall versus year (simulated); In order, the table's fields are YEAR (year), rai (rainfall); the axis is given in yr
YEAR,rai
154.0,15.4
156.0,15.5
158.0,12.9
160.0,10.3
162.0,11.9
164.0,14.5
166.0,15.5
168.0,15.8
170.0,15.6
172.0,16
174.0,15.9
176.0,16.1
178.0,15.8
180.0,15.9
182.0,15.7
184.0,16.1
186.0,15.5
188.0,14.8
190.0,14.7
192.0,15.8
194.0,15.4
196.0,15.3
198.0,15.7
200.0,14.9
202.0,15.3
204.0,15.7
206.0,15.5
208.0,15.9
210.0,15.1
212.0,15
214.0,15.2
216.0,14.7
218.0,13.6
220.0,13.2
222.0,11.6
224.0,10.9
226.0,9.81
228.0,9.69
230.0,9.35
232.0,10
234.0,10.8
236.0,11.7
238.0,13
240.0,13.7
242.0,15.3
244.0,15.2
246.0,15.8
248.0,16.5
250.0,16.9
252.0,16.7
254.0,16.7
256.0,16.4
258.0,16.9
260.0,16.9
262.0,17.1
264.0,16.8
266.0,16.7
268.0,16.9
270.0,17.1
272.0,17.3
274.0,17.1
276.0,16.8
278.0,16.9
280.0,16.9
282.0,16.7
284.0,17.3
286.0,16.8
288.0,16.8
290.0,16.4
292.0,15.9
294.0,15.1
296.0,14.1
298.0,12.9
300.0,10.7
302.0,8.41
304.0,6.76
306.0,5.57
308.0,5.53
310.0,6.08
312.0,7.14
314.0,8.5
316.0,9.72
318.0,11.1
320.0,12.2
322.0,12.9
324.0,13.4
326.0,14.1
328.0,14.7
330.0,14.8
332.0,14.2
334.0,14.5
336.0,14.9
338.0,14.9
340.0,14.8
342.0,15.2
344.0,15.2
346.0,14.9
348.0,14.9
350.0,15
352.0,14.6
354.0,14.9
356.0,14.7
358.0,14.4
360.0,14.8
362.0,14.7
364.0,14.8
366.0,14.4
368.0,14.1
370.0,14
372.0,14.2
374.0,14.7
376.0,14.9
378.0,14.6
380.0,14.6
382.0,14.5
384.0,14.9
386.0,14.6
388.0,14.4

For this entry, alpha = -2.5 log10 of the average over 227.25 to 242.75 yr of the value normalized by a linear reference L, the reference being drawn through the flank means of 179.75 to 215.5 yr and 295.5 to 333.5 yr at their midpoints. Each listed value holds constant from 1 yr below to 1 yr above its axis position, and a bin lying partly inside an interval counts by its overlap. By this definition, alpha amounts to 0.19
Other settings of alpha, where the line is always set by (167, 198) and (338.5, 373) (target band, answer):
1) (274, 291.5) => -0.12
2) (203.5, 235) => 0.20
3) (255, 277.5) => -0.12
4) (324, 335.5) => 0.03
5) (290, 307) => 0.29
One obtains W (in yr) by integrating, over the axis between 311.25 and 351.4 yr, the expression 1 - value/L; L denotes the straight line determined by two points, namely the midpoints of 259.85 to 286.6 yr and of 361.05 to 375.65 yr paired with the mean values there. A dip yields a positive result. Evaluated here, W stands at 5.1 yr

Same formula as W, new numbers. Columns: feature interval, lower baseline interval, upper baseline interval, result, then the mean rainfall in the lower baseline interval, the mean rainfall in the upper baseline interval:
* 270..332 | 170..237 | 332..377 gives 6.2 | 14.2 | 14.7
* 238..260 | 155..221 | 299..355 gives -3.5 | 15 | 12.1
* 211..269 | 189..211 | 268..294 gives 6.7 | 15.4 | 16.8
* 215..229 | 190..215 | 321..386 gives 3.1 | 15.4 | 14.6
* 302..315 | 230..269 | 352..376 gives 7.1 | 15.1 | 14.5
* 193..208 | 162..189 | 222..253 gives -1.0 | 15.5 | 13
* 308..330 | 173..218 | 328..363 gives 5.9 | 15.4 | 14.8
